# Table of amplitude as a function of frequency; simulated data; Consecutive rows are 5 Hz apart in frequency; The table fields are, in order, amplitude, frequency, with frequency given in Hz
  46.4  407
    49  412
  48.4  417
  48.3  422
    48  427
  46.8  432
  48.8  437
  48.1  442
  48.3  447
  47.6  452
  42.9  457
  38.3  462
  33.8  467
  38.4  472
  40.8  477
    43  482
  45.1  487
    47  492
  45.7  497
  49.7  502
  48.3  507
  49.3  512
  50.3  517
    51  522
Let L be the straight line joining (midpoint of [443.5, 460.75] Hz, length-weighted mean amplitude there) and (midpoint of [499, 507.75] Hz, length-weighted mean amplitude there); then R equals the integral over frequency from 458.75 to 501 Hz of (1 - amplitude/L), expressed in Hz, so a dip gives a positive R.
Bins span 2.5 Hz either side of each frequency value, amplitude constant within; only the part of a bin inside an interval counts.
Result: 5.1 Hz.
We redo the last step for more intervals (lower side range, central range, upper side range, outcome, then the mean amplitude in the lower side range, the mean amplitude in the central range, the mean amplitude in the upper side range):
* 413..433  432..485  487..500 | 4.5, 48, 43.2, 46.2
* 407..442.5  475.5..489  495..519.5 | 1.5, 48.1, 43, 48.7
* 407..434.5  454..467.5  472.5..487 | 1.4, 47.9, 39.3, 42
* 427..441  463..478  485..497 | 3.0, 47.9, 37.4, 46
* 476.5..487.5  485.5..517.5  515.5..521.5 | -0.6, 43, 47.9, 50.5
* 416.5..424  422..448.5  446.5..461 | -0.6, 48.3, 48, 45.2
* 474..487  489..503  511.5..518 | -0.4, 42.4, 47.1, 49.8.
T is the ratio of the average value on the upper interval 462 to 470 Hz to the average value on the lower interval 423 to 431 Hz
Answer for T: 0.74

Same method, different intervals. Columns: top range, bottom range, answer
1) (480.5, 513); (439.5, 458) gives 1.00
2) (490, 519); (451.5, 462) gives 1.12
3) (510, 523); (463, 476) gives 1.36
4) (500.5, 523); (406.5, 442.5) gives 1.03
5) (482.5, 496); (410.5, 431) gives 0.94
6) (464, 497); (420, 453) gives 0.87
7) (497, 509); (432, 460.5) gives 1.03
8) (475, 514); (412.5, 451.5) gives 0.96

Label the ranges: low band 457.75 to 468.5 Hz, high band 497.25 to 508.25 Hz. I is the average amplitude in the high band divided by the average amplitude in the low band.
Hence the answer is 1.30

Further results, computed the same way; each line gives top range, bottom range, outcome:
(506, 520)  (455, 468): 1.28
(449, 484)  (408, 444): 0.85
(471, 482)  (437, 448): 0.84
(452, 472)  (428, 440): 0.83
